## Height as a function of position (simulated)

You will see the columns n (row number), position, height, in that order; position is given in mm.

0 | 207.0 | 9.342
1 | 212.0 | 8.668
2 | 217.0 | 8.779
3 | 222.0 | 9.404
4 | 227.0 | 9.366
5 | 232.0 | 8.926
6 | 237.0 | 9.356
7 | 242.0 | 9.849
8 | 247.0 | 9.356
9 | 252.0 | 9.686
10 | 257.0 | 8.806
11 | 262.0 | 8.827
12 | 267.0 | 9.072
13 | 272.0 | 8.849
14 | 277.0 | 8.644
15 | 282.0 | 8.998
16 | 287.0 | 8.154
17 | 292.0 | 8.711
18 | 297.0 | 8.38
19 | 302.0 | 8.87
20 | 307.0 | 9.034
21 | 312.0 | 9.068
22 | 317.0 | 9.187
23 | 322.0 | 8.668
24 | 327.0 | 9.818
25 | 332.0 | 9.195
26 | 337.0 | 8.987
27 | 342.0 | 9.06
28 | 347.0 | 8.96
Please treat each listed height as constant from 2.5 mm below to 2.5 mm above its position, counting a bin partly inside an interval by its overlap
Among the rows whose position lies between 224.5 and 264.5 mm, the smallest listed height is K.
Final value 8.806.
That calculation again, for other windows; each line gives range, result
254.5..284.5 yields 8.644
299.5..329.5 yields 8.668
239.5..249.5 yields 9.356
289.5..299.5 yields 8.38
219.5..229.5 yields 9.366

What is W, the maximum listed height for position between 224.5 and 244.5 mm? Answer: 9.849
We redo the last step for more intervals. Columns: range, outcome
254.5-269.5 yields 9.072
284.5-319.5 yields 9.187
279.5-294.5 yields 8.998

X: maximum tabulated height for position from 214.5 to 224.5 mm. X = 9.404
